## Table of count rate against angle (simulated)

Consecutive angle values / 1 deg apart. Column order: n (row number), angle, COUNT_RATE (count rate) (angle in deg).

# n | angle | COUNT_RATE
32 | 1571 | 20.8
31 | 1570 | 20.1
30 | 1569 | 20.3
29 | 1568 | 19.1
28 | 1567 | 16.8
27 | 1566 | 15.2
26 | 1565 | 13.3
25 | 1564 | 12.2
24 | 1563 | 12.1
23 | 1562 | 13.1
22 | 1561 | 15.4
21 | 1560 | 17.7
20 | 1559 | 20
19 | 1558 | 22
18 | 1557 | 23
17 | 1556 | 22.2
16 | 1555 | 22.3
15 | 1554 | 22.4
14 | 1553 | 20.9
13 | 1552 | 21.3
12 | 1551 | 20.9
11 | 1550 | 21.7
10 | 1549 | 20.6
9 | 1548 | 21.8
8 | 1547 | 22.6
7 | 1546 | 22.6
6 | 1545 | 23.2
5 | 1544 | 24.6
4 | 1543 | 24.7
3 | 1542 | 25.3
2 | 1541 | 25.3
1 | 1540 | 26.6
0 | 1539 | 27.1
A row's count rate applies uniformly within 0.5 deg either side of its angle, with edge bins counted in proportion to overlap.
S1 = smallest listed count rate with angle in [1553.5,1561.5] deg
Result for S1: 15.4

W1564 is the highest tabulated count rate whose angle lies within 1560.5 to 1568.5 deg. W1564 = 19.1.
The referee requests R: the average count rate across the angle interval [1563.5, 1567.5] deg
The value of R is 14.4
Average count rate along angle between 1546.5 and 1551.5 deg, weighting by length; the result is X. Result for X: 21.5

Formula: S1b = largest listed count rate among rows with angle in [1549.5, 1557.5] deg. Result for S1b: 23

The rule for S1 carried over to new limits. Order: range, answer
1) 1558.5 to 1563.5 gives 12.1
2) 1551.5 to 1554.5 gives 20.9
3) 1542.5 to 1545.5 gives 23.2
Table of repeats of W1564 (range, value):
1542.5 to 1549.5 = 24.7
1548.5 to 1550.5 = 21.7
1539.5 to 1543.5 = 26.6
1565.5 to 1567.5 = 16.8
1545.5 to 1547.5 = 22.6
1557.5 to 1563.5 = 22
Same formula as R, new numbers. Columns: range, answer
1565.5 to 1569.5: 17.9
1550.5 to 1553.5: 21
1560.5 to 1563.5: 13.5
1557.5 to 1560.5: 19.9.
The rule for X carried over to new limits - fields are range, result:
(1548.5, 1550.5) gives 21.1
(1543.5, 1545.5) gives 23.9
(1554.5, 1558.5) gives 22.4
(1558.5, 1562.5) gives 16.6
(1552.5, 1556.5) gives 21.9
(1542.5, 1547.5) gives 23.5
